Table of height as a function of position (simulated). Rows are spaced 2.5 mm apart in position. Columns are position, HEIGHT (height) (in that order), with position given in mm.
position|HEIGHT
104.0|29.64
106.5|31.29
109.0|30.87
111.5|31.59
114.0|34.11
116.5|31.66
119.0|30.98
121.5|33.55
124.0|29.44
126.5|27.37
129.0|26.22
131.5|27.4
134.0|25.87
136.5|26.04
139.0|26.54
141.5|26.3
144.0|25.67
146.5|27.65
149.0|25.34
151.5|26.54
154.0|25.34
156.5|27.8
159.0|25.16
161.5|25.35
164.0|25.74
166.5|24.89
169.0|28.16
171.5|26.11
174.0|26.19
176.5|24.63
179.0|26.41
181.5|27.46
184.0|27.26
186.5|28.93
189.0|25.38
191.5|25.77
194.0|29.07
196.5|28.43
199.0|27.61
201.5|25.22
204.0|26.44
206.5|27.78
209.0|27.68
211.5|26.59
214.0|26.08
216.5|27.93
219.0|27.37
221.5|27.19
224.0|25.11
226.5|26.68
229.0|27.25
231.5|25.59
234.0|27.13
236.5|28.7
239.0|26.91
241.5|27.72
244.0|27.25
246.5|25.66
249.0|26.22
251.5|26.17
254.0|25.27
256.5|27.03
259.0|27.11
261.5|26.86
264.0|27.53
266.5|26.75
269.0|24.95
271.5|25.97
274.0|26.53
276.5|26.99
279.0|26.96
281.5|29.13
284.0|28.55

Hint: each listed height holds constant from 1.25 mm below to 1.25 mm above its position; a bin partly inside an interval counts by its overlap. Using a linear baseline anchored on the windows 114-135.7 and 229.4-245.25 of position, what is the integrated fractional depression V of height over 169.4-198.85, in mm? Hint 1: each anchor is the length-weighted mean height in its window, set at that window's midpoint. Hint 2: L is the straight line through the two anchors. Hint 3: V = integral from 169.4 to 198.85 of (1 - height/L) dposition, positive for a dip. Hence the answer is 1.3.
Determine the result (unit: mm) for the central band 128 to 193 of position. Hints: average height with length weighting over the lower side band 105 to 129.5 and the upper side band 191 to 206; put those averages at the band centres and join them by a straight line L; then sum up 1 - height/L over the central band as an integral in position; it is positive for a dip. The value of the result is 5.7 mm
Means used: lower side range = 30.8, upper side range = 27.2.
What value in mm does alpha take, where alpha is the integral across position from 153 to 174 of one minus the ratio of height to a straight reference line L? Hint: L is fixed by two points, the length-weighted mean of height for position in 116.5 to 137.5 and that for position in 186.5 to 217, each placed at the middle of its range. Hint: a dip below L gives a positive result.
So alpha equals 1.3 mm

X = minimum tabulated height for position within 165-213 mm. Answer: 24.63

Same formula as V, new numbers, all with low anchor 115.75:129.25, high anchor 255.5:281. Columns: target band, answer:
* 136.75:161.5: 2.7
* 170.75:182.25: 1.1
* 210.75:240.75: 0.9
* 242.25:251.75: 0.3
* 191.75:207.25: 0.6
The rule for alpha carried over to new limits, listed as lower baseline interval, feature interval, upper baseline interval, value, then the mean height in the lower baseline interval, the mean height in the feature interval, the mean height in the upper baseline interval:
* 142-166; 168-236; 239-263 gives -1.5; 26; 26.9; 26.6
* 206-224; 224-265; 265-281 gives 0.0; 27.1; 26.8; 26.5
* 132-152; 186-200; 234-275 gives -0.5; 26.3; 27.5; 26.7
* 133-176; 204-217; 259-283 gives -0.3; 26.1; 27.1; 26.9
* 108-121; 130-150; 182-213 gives 2.7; 32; 26.4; 27.2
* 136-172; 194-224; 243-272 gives -0.9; 26.2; 27.1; 26.4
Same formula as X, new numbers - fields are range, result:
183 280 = 24.95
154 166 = 25.16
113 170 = 24.89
